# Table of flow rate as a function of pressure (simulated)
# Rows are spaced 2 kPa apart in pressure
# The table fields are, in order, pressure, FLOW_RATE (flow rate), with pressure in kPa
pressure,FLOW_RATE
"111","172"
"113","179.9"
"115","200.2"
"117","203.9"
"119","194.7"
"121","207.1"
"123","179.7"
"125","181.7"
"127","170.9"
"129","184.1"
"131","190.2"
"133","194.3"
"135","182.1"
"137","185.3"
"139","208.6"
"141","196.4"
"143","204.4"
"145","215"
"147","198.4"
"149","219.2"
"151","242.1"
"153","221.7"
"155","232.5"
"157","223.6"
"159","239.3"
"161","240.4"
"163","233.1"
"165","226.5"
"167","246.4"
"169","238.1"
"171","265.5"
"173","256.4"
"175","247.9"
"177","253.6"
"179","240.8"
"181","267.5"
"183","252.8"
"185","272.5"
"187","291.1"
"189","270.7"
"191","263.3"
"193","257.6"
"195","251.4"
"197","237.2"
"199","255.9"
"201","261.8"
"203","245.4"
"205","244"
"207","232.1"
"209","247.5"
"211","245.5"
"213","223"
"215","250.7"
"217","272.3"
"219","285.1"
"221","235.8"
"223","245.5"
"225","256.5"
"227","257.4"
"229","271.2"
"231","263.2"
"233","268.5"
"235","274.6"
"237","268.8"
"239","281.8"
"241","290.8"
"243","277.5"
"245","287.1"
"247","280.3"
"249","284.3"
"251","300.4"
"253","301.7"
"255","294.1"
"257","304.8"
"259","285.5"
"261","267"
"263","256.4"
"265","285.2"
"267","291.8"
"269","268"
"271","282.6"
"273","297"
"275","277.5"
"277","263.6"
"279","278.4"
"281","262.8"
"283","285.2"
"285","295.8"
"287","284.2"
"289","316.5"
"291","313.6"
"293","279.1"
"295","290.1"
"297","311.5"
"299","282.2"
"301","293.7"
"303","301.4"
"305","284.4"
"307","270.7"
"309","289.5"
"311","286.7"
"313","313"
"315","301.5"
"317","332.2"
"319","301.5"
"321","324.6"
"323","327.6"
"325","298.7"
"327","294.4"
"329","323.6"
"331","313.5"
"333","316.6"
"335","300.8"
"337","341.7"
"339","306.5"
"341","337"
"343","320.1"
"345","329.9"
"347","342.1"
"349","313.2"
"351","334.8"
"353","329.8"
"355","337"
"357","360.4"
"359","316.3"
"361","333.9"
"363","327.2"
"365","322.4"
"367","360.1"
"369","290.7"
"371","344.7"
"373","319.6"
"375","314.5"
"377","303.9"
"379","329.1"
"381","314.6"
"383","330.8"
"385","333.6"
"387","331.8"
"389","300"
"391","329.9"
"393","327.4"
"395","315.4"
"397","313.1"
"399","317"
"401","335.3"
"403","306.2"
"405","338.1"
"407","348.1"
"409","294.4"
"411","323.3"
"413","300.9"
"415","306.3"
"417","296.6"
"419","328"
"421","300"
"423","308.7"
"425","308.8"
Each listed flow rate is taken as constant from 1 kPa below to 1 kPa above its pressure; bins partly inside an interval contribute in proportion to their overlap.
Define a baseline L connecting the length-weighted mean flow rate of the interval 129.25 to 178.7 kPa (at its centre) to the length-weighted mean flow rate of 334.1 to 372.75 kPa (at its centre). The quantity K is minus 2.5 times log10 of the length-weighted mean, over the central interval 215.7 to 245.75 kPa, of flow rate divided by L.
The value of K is -0.02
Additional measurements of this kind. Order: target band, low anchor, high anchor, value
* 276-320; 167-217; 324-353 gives 0.032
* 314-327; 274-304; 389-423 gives -0.058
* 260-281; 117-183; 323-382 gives 0.019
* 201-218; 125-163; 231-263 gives 0.042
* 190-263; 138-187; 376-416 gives -0.026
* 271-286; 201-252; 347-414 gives 0.015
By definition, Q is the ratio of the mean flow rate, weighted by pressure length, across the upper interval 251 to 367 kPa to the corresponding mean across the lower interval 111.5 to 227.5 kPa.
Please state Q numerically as 1.32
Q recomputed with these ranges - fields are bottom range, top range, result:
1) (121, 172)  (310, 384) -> 1.51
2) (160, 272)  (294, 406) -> 1.20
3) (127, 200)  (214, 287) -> 1.19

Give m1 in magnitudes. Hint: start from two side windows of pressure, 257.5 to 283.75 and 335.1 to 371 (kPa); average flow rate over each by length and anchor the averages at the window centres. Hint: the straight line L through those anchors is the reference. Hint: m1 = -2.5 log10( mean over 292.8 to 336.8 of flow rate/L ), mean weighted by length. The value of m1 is 0.01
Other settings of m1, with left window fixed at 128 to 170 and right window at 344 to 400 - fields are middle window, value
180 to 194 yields -0.146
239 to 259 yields -0.100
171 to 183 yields -0.113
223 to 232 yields -0.025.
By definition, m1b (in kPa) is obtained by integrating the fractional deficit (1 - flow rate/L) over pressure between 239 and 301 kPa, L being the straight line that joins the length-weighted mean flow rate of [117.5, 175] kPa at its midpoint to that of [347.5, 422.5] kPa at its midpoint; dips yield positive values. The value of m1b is -3.8 kPa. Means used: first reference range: 214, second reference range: 322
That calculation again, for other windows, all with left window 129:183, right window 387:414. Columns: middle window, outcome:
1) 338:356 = -1.7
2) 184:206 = -1.7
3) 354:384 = -1.9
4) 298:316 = -0.5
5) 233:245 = -1.0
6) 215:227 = -0.4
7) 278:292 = -0.8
